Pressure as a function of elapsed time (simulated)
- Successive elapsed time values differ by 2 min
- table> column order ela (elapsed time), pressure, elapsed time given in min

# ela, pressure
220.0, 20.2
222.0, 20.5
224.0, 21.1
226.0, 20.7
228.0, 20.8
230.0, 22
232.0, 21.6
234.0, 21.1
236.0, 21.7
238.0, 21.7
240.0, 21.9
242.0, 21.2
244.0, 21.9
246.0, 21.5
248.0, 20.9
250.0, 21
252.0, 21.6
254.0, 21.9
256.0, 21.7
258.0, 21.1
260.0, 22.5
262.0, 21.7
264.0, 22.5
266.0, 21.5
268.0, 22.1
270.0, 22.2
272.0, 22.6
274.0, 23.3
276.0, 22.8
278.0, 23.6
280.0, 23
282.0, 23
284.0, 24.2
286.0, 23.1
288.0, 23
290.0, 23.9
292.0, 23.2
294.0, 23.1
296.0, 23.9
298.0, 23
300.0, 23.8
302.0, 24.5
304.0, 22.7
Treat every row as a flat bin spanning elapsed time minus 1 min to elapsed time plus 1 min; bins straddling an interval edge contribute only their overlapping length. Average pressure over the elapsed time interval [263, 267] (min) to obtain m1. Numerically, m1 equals 22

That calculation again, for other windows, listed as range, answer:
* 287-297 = 23.4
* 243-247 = 21.7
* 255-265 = 21.9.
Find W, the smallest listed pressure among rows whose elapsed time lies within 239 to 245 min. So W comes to 21.2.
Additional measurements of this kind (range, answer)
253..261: 21.1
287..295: 23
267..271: 22.1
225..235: 20.7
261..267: 21.5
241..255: 20.9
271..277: 22.6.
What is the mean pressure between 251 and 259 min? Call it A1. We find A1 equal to 21.6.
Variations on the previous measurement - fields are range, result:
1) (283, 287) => 23.6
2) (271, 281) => 23.1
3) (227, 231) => 21.4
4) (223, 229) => 20.9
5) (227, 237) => 21.4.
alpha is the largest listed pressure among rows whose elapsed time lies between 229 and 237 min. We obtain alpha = 22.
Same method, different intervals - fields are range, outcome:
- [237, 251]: 21.9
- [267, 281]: 23.6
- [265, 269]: 22.1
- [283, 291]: 24.2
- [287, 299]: 23.9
